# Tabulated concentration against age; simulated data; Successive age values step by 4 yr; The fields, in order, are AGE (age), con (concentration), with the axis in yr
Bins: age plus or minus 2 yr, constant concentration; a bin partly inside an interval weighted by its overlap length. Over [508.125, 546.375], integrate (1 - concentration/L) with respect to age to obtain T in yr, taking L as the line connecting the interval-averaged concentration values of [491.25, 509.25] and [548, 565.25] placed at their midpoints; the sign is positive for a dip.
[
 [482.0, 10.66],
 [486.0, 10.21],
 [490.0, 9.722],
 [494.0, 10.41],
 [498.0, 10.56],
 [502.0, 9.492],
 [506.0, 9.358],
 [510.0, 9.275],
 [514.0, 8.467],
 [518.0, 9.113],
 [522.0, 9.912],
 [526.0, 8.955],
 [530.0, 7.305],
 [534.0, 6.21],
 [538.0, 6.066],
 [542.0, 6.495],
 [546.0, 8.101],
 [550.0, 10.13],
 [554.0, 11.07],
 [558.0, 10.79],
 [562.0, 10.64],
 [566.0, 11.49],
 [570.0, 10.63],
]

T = 8.5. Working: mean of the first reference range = 9.9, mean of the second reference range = 10.7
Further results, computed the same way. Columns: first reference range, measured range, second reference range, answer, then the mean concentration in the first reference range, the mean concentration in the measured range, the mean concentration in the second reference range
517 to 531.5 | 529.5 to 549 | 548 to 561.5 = 5.58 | 8.85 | 6.97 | 10.7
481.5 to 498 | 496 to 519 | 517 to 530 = 0.54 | 10.3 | 9.39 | 9.03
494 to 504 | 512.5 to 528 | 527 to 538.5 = -2.21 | 10.1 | 9.13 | 6.8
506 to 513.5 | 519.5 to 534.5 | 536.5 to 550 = -0.09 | 9.14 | 8.32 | 7.4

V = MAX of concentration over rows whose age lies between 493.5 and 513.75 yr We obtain 10.56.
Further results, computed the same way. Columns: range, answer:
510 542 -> 9.912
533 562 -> 11.07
